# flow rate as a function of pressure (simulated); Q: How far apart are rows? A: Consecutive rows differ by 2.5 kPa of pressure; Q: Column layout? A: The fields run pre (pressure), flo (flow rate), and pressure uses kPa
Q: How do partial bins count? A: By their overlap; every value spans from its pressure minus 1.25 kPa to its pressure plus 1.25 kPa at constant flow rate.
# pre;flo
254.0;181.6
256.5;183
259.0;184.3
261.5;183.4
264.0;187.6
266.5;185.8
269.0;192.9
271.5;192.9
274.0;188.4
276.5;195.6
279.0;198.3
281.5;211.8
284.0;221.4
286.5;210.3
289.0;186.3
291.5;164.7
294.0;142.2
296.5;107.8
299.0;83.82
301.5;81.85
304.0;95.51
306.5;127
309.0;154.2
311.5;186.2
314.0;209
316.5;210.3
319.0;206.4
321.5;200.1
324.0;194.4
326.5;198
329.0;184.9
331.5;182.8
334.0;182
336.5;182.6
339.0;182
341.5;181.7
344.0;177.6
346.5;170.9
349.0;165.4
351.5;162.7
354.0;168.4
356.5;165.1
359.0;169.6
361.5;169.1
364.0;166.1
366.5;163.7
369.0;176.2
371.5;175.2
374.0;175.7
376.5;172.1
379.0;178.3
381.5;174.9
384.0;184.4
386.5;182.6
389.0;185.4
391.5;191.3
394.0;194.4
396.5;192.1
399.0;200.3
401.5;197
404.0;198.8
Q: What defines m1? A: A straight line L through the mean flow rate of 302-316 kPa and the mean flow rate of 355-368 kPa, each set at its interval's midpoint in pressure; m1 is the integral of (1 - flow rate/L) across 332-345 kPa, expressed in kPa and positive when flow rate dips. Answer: -1.64 kPa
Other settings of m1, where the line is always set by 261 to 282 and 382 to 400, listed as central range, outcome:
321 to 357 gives 2.1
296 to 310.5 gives 6.2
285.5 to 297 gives 1.6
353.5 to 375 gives 2.3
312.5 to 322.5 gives -0.8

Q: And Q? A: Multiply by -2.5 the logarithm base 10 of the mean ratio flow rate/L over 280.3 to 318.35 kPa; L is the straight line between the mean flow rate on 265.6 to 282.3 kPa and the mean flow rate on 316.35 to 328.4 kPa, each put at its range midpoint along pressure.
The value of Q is 0.228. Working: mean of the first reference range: 195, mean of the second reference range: 200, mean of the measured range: 160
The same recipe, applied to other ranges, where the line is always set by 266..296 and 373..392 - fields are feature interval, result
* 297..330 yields 0.15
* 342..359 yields 0.09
